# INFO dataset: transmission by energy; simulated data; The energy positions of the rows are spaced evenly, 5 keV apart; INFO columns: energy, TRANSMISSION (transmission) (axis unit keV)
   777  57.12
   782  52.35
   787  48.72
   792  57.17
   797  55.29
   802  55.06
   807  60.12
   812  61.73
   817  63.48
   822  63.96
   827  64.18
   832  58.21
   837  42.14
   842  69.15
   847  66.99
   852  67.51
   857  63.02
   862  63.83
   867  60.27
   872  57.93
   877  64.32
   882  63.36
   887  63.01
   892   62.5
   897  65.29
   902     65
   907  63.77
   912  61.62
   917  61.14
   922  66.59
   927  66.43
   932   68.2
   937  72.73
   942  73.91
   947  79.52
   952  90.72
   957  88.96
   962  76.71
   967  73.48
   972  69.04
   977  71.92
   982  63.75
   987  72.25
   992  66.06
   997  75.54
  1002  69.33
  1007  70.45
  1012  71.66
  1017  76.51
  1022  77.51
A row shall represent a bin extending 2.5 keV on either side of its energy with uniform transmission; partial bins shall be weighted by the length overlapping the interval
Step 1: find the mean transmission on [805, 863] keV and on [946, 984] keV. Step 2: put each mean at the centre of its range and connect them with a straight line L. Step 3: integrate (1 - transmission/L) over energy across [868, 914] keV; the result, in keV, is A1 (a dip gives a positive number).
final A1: 3.7 keV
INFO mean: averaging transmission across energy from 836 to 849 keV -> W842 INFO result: 61.1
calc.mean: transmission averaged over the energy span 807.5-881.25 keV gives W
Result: 61.9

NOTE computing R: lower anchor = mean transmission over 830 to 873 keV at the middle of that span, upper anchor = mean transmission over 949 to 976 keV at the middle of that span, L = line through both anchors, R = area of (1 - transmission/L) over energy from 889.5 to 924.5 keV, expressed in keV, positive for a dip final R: 3.2 keV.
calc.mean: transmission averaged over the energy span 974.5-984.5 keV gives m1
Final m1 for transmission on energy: 67.8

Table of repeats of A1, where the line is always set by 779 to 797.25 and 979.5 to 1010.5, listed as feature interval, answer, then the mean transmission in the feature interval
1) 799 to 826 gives -2.8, 61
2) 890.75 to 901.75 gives -0.4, 64.3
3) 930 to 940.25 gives -0.9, 70.8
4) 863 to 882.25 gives -0.5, 61.4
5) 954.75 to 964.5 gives -2.3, 82.7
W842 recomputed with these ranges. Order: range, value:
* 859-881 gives 61.7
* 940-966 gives 81.6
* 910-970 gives 73.4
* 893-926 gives 64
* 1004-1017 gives 72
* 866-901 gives 62.6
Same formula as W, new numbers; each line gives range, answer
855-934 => 63.5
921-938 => 68.3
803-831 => 62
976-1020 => 70.9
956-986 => 73.1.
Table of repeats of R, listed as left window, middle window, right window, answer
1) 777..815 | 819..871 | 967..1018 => -1.9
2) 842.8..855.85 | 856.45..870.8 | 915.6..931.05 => 1.0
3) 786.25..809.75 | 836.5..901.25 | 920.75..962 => 2.8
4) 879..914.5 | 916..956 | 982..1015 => -4.3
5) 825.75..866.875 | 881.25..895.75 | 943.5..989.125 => 0.8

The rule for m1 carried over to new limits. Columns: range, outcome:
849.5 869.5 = 63.7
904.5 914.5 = 62.7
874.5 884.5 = 63.8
